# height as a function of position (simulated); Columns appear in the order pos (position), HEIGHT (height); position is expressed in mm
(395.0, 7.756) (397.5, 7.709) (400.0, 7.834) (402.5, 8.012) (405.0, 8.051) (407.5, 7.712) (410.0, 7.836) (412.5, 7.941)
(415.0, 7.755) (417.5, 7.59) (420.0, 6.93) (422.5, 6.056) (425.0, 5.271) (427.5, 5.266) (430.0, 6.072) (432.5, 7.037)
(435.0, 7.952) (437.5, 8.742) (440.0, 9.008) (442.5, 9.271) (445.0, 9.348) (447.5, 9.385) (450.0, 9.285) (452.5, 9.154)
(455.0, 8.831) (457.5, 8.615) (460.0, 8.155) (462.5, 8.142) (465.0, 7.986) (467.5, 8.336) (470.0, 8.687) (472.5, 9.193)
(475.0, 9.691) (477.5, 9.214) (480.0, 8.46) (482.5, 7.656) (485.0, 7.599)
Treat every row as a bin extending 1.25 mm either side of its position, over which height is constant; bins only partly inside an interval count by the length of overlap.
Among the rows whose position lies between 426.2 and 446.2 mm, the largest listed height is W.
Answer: 9.348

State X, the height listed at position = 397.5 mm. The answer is 7.709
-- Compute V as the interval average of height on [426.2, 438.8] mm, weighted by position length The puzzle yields 7.01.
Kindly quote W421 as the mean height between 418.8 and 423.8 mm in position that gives 6.48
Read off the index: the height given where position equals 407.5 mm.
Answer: 7.712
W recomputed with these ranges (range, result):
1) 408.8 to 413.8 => 7.941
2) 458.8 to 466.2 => 8.155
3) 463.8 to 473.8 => 9.193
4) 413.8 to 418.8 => 7.755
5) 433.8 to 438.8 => 8.742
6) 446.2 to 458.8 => 9.385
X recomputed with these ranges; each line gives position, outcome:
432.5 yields 7.037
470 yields 8.687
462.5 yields 8.142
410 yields 7.836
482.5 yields 7.656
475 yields 9.691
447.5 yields 9.385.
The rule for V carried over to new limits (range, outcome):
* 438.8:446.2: 9.21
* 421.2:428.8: 5.54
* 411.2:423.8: 7.25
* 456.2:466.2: 8.23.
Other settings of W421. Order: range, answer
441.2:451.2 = 9.32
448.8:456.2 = 9.09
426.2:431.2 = 5.66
